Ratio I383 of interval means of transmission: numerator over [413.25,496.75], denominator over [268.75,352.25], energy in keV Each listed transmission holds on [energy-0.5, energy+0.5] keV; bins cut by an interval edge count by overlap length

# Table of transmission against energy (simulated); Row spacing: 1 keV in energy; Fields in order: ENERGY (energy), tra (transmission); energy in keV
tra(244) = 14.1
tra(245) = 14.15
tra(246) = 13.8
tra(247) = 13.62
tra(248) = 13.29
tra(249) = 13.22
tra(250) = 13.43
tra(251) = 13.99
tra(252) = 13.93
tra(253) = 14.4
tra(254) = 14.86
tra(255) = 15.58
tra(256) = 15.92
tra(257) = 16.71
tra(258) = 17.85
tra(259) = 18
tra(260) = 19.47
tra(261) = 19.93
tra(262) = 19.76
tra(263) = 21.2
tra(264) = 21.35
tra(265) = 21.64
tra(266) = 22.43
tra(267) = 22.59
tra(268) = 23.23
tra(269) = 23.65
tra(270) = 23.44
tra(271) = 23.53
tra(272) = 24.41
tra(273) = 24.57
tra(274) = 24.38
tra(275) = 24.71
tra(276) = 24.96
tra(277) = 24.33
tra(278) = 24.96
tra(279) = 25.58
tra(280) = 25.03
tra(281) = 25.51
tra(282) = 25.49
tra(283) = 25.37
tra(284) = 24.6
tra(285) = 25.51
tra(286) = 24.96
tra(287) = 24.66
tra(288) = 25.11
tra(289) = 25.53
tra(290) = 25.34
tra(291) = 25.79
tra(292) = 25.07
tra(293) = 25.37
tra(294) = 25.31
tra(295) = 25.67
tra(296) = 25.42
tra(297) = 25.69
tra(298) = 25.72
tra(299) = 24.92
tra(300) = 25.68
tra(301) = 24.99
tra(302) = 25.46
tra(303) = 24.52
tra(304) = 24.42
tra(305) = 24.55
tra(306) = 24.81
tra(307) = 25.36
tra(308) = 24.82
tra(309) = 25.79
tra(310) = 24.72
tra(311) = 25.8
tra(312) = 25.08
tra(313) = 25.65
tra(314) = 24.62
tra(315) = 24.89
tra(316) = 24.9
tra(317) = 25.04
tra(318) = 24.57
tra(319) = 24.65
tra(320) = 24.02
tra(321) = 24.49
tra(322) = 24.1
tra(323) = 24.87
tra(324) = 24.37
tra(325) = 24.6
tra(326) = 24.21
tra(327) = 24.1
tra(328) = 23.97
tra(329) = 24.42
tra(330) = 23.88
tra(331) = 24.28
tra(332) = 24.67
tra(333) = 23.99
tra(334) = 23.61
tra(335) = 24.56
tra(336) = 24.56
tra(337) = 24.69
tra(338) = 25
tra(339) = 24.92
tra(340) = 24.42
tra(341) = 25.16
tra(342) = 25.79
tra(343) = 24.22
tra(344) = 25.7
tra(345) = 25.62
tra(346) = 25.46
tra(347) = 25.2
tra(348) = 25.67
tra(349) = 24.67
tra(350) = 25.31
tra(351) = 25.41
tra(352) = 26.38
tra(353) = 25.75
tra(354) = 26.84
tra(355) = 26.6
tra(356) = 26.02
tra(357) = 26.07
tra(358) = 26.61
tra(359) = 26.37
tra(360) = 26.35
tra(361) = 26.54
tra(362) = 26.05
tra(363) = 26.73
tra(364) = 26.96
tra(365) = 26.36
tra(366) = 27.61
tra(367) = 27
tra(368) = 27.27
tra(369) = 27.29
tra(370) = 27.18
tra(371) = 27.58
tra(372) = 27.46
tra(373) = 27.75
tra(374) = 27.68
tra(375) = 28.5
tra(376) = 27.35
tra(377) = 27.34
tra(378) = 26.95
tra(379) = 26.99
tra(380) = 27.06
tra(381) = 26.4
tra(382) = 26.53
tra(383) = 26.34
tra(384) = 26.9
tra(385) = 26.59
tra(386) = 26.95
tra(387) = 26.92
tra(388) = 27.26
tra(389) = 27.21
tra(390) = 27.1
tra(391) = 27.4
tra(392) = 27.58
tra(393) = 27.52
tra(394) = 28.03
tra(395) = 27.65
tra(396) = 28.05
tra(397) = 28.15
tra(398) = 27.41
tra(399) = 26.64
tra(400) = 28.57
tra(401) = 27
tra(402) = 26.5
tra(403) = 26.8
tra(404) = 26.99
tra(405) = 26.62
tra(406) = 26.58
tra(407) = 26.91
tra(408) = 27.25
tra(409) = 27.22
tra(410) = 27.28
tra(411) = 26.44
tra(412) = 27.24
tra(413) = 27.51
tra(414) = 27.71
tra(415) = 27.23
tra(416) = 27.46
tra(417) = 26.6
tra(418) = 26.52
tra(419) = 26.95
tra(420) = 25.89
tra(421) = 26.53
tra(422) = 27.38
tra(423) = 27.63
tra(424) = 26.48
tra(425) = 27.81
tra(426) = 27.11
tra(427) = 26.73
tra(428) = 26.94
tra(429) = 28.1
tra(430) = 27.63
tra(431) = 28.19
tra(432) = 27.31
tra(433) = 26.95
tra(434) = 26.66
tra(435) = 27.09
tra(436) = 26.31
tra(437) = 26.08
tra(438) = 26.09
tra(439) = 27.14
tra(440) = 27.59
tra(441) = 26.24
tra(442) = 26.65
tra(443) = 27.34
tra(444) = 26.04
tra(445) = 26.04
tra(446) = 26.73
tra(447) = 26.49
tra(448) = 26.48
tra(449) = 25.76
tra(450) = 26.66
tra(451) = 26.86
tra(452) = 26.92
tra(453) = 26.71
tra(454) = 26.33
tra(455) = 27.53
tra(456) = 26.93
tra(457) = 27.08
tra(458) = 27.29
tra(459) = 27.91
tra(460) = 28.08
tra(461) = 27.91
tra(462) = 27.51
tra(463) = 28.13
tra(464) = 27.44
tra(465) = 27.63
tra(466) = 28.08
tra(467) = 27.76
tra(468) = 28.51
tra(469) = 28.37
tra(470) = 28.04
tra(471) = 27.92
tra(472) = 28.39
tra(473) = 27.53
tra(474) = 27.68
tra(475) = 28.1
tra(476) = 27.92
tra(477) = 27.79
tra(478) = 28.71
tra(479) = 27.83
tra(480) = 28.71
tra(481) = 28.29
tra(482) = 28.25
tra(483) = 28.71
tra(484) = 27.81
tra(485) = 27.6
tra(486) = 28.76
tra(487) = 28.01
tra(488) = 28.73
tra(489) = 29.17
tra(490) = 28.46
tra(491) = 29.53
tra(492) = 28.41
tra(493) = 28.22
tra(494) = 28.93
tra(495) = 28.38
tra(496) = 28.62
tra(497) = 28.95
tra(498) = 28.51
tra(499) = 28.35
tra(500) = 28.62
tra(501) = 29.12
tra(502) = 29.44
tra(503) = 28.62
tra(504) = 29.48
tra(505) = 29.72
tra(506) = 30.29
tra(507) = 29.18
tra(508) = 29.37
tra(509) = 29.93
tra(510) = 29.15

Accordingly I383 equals 1.1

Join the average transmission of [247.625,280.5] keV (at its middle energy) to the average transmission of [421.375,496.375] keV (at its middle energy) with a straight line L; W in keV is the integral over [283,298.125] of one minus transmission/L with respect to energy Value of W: -2.9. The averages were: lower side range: 20.2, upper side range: 27.6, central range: 25.3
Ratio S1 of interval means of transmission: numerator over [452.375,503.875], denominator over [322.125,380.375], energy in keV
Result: 1.09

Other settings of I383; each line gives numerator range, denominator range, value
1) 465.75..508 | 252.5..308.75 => 1.22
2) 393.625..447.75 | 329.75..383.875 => 1.04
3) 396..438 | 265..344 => 1.10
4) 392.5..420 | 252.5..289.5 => 1.22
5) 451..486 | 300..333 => 1.13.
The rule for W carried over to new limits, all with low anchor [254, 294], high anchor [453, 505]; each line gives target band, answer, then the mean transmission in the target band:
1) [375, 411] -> -1.6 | 27.2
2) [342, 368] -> -1.1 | 26.1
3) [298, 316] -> -1.0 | 25.1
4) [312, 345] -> -0.4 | 24.6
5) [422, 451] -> 0.2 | 26.9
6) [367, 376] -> -0.7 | 27.5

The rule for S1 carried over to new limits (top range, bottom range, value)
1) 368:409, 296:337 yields 1.10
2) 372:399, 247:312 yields 1.21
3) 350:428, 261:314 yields 1.10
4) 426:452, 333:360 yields 1.06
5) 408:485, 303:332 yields 1.11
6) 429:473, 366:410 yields 1.00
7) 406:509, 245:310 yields 1.24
